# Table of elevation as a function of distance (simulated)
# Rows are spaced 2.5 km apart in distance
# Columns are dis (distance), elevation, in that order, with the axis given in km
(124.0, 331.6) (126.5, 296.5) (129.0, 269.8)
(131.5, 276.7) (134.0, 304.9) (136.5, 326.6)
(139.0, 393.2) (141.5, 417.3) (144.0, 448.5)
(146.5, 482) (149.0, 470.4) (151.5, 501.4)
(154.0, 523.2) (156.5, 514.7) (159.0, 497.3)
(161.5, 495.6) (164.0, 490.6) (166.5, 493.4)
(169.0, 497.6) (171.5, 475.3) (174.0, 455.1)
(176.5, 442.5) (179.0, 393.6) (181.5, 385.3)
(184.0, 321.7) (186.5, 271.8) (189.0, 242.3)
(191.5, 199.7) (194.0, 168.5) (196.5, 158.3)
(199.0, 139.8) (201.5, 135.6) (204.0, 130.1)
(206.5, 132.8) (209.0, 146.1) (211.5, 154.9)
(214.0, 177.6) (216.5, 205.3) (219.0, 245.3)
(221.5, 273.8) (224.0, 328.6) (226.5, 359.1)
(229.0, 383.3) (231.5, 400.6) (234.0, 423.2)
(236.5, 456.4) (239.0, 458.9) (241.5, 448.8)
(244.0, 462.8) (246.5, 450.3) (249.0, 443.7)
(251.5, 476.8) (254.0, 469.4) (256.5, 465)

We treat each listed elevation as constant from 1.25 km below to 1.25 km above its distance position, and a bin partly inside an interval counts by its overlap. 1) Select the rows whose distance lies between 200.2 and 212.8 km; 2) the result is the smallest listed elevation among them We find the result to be 130.1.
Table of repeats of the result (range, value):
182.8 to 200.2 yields 139.8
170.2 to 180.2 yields 393.6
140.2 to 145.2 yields 417.3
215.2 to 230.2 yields 205.3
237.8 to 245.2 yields 448.8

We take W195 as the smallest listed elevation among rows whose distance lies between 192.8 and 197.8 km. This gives 158.3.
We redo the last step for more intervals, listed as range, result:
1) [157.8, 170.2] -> 490.6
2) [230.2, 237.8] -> 400.6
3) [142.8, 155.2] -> 448.5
